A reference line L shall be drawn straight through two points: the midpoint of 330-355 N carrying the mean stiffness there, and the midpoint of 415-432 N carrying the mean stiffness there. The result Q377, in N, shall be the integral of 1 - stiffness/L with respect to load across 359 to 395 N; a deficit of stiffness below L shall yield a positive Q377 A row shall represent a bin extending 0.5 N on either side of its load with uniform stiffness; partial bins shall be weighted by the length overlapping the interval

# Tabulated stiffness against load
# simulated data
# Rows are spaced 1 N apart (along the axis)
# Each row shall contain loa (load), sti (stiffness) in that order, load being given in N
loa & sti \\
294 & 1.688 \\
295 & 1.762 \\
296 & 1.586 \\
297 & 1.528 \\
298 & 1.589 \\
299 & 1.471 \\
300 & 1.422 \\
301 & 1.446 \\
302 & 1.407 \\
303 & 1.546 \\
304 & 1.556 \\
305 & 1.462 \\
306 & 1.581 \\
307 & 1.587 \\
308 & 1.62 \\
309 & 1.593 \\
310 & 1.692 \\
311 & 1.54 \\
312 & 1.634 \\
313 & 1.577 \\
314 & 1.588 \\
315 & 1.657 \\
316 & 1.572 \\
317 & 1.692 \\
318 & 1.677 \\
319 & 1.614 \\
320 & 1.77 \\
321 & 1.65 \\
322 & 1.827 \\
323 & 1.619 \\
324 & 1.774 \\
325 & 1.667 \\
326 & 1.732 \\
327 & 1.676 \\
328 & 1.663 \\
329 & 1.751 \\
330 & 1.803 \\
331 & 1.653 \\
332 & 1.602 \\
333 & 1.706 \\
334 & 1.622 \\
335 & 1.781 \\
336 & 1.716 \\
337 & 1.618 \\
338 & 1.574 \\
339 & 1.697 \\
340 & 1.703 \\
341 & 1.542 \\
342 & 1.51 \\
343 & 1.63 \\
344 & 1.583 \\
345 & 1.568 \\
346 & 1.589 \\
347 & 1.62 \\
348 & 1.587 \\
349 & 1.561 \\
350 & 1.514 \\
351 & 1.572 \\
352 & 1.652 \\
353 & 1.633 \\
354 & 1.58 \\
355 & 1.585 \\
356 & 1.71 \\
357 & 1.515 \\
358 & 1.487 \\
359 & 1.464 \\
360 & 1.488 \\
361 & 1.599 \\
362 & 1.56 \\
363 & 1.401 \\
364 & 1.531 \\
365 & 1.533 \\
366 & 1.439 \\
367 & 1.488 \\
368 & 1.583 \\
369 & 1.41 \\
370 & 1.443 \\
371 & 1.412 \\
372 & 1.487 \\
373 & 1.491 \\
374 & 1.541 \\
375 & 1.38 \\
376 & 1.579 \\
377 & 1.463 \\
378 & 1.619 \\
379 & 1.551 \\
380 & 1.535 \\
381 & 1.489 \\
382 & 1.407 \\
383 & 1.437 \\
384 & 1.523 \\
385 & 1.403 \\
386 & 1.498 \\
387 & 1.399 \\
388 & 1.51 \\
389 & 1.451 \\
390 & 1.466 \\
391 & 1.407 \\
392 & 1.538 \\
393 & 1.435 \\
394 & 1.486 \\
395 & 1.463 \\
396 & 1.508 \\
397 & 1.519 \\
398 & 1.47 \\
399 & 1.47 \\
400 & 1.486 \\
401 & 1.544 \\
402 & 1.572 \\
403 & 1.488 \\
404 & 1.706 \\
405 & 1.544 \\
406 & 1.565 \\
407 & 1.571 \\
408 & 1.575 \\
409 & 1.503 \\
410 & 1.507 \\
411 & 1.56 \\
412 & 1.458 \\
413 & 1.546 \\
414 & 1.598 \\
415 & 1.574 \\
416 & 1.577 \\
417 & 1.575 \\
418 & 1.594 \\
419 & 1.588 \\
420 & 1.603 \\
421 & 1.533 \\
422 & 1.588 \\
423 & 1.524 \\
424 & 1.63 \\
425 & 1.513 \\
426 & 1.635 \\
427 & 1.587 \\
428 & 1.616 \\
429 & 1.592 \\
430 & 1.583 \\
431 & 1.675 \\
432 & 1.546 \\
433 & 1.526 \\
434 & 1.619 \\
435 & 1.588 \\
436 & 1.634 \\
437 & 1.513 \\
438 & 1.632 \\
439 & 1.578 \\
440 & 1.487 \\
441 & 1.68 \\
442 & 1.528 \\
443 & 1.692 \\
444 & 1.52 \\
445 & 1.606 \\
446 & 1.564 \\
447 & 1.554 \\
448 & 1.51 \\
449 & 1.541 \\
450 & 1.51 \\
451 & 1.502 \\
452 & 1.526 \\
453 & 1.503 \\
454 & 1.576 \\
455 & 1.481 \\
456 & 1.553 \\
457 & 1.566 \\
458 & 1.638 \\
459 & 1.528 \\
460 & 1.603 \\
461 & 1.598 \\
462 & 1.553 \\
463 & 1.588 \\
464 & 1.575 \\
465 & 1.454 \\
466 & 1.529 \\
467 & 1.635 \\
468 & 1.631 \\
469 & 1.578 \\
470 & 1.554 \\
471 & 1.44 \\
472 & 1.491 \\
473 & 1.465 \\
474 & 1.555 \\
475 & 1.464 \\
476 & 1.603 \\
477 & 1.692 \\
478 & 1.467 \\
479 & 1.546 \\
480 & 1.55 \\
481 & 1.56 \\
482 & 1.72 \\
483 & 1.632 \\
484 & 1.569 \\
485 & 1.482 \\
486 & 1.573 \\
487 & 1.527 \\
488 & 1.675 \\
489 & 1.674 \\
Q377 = 2.7 N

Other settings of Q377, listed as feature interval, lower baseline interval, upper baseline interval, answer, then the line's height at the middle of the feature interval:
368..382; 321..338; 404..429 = 1.2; 1.63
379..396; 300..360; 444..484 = 1.3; 1.59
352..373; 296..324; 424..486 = 0.8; 1.58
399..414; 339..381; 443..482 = 0.0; 1.55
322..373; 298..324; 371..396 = -1.8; 1.54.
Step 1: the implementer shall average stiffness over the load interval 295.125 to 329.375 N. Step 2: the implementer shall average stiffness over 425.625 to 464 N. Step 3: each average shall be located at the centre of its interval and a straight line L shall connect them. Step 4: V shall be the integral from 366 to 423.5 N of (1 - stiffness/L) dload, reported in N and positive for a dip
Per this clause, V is 2.70 N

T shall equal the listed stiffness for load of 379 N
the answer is 1.551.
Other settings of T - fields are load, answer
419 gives 1.588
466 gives 1.529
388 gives 1.51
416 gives 1.577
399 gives 1.47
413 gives 1.546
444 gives 1.52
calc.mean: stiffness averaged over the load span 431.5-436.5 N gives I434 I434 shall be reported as 1.58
